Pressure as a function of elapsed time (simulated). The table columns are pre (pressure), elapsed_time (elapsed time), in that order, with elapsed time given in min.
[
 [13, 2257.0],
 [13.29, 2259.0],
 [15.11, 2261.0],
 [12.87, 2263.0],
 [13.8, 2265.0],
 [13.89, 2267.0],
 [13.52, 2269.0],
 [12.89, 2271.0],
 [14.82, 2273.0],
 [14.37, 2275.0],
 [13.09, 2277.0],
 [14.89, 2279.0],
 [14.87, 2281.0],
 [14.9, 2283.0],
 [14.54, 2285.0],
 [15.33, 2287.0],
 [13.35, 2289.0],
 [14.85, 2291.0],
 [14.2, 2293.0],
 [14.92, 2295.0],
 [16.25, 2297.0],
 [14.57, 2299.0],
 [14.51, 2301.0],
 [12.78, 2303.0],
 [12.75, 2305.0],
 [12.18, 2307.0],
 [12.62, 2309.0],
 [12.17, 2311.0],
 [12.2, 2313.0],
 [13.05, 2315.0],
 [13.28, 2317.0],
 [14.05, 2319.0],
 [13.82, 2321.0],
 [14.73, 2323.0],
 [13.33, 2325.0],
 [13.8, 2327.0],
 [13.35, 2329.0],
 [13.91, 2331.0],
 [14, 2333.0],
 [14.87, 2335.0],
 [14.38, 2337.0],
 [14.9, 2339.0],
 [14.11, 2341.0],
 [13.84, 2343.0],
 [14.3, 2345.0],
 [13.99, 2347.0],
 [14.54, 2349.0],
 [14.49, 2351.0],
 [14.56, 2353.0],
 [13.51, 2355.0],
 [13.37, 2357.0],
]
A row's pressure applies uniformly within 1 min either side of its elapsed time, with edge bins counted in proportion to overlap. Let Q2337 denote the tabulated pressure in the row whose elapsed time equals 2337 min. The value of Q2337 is 14.38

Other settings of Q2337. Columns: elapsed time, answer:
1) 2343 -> 13.84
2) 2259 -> 13.29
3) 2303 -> 12.78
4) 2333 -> 14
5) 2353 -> 14.56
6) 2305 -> 12.75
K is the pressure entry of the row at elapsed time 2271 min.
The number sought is 12.89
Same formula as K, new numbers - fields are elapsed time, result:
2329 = 13.35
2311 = 12.17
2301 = 14.51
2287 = 15.33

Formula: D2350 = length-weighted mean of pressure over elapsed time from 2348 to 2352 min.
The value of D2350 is 14.5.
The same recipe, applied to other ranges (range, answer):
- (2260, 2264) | 14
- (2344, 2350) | 14.3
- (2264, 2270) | 13.7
